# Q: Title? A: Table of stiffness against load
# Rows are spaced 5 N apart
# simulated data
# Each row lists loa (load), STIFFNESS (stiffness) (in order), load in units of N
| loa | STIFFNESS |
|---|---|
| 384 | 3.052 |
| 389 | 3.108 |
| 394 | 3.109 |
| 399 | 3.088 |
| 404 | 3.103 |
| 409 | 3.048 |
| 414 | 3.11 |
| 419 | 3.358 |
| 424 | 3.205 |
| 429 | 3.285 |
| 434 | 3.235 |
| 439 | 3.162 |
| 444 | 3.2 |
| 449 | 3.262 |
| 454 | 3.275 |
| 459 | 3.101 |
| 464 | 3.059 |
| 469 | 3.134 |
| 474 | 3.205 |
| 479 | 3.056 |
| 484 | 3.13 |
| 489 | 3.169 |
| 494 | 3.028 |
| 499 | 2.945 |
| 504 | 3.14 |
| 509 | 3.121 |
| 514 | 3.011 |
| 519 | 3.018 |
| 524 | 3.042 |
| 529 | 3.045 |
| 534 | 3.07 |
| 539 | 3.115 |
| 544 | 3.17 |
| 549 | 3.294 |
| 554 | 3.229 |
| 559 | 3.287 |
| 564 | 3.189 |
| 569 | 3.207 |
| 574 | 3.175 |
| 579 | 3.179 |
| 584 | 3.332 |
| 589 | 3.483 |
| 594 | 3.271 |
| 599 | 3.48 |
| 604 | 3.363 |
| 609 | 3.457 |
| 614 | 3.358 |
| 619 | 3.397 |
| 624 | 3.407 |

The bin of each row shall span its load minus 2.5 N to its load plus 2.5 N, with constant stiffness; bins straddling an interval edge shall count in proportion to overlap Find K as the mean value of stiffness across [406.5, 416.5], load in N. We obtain 3.08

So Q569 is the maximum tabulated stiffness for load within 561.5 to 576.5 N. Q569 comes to 3.207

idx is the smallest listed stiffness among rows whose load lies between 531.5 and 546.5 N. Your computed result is 3.07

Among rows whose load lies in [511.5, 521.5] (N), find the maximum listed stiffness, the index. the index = 3.018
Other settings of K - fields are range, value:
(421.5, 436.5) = 3.24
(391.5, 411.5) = 3.09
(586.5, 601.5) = 3.41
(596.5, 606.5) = 3.42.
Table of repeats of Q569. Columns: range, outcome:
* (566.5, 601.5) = 3.483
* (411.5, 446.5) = 3.358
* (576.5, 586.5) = 3.332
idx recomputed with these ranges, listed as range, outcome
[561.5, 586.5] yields 3.175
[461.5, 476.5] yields 3.059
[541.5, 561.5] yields 3.17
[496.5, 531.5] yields 2.945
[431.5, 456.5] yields 3.162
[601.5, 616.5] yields 3.358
